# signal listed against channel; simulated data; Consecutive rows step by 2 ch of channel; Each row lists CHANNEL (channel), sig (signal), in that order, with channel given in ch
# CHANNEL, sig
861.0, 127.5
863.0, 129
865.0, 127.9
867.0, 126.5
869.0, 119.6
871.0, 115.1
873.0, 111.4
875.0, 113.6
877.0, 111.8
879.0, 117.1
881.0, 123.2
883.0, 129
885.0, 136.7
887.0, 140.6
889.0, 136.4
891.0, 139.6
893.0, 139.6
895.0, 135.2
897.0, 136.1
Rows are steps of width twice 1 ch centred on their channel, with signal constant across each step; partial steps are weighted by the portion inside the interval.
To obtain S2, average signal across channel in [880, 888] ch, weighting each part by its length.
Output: 132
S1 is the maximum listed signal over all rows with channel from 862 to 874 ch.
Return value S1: 129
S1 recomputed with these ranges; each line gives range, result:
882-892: 140.6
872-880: 117.1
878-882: 123.2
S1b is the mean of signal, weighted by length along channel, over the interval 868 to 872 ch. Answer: 117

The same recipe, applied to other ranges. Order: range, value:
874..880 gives 114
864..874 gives 120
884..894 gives 139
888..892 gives 138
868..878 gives 114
